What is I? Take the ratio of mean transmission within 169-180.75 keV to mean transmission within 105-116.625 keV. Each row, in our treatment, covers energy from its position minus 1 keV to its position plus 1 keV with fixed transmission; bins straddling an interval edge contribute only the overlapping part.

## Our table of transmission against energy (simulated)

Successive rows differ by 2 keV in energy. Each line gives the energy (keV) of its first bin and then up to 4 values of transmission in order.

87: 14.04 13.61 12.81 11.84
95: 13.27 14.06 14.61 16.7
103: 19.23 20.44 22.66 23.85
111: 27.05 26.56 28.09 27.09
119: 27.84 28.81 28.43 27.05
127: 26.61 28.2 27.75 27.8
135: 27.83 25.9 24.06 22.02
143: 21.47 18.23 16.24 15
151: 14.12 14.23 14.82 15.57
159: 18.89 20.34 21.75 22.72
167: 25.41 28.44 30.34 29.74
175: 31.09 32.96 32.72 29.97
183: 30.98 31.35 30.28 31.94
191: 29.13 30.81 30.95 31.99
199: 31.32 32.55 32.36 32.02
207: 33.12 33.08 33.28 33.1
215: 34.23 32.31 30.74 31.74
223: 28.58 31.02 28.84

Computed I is 1.2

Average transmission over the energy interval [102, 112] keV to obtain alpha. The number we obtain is 22.6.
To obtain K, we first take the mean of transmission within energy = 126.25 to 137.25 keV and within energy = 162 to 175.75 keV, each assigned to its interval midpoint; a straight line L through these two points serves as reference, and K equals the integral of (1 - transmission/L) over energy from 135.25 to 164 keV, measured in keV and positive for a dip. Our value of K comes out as 8.7 keV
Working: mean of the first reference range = 27.5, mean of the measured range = 19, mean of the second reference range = 27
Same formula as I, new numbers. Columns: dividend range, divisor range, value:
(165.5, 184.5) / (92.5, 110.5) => 1.68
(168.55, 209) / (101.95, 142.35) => 1.21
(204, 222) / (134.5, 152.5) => 1.62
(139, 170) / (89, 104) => 1.33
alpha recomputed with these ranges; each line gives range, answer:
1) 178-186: 31.3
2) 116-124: 28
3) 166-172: 28.1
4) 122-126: 27.7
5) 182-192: 30.7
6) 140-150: 18.6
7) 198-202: 31.9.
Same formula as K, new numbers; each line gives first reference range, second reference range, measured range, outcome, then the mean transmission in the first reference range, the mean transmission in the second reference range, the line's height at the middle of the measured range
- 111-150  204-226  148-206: 4.96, 25.1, 32.1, 28.9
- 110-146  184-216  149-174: 6.80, 26.2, 32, 28.9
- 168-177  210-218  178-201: 0.26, 30.2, 33.2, 31.5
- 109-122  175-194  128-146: 2.30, 27.3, 31.1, 28.5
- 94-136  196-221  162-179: 0.58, 24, 32.5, 29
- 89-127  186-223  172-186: -1.02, 21.6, 31.9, 29.1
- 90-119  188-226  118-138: -4.24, 20.2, 31.8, 22.8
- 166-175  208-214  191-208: 0.10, 28.8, 33.2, 31.9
